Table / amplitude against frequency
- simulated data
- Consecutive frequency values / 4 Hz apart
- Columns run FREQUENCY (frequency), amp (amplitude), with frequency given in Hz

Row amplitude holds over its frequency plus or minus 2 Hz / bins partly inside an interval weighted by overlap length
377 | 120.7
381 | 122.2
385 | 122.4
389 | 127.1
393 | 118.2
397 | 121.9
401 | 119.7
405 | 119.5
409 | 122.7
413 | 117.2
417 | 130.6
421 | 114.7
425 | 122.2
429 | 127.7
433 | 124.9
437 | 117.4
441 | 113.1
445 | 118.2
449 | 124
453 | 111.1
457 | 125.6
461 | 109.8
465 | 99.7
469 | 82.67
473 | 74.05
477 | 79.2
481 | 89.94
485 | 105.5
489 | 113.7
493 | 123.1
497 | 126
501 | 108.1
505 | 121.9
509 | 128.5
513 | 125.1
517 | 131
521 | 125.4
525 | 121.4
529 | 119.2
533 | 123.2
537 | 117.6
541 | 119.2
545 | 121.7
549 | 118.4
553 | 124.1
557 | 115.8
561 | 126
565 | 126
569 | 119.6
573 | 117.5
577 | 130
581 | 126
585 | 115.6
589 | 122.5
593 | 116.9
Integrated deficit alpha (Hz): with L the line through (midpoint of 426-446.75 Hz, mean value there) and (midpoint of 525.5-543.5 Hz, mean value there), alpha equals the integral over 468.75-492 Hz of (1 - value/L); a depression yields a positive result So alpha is 5.29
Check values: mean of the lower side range 120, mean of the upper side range 120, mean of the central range 92.8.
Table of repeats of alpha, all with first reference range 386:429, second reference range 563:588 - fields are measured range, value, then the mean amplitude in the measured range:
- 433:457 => 0.7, 118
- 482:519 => 0.8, 120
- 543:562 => 0.2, 121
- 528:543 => 0.3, 120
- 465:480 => 4.9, 82.2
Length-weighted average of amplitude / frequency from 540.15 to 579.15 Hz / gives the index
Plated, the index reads 122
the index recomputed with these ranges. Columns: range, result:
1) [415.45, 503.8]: 111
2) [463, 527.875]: 110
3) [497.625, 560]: 122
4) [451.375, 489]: 98.2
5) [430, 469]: 115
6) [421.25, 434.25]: 124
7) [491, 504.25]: 119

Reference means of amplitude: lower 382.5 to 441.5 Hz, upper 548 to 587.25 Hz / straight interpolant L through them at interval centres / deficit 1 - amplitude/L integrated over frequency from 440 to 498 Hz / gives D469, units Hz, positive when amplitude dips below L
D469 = 7.5 Hz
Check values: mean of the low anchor 122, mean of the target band 106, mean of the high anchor 122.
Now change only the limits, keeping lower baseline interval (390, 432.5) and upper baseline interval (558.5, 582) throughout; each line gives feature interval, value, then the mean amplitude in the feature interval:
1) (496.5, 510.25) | 0.3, 120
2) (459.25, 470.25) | 2.2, 98.1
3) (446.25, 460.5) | 0.4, 119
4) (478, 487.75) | 2.0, 97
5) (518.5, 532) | 0.1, 122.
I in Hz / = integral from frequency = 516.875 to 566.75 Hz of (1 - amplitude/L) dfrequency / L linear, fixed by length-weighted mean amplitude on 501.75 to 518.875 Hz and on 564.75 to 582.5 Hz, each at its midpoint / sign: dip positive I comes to 1.0 Hz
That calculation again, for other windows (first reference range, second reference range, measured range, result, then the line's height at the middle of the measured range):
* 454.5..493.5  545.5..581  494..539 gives -4.97 Hz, 110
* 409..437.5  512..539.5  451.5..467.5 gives 1.56 Hz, 123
